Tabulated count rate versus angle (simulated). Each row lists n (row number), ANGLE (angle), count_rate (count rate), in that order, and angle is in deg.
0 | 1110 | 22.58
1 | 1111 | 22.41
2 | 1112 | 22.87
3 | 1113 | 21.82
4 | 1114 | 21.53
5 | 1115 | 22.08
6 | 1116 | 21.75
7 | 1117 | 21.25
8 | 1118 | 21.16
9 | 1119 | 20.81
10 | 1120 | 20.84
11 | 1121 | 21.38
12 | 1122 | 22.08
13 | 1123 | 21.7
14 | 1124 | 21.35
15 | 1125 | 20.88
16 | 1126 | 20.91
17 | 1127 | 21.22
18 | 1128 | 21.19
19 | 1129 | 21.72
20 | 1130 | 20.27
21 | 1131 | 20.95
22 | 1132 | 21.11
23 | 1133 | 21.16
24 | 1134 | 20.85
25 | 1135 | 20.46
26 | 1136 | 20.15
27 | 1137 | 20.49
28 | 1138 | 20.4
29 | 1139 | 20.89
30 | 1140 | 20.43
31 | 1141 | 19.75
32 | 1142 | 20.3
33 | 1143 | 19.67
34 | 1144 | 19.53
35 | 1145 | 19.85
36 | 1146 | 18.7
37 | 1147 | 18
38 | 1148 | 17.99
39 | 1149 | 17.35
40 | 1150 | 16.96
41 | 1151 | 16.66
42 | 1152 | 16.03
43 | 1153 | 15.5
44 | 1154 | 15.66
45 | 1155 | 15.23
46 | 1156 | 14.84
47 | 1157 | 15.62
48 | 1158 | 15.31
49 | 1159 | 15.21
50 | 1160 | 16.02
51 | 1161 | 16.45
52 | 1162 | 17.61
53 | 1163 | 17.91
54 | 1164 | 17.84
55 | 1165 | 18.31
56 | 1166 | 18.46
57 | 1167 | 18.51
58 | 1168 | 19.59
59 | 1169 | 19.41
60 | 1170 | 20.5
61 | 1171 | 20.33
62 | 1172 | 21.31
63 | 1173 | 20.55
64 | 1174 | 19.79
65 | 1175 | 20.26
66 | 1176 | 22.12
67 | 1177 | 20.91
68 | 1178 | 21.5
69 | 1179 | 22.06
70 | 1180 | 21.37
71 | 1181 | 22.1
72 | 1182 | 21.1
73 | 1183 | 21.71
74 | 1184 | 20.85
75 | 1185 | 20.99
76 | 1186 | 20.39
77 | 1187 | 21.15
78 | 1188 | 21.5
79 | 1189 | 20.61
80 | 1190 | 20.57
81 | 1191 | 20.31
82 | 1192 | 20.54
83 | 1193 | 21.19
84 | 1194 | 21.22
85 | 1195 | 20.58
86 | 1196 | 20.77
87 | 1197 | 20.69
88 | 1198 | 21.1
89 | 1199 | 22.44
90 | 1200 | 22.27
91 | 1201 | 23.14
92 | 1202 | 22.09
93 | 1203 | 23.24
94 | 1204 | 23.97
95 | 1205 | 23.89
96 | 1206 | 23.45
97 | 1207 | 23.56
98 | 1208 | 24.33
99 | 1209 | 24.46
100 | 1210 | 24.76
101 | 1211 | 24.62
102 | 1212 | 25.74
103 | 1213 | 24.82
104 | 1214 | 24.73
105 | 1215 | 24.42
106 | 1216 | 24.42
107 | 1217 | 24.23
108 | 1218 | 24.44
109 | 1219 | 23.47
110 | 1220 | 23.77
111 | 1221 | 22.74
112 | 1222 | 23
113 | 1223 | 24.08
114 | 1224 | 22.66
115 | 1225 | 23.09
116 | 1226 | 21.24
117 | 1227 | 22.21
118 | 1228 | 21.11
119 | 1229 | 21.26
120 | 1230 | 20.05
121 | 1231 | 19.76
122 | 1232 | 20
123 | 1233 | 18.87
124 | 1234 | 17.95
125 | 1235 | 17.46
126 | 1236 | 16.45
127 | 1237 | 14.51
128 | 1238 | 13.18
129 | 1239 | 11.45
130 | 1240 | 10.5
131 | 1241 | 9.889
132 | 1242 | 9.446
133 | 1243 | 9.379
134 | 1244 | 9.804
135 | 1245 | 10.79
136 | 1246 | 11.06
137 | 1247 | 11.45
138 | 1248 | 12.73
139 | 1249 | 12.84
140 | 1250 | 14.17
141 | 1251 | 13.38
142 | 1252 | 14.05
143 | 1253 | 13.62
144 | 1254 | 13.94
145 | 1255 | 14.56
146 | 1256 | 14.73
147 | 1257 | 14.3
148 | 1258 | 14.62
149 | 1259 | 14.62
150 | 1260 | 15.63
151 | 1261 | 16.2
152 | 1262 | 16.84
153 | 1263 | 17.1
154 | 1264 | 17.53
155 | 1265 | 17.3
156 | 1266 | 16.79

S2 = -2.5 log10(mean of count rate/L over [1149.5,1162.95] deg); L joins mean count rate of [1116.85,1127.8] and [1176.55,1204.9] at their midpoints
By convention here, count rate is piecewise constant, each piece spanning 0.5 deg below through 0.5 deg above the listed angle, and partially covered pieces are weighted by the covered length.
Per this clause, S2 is 0.31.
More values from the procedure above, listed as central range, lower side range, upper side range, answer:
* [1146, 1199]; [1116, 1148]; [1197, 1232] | 0.140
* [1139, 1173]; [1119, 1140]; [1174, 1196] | 0.169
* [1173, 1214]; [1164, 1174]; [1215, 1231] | -0.052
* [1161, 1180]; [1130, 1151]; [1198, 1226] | 0.084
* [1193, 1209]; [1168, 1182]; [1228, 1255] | -0.224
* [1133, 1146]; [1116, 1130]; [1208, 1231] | 0.073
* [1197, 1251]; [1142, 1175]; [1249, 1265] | -0.214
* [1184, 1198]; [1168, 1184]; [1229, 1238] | -0.033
